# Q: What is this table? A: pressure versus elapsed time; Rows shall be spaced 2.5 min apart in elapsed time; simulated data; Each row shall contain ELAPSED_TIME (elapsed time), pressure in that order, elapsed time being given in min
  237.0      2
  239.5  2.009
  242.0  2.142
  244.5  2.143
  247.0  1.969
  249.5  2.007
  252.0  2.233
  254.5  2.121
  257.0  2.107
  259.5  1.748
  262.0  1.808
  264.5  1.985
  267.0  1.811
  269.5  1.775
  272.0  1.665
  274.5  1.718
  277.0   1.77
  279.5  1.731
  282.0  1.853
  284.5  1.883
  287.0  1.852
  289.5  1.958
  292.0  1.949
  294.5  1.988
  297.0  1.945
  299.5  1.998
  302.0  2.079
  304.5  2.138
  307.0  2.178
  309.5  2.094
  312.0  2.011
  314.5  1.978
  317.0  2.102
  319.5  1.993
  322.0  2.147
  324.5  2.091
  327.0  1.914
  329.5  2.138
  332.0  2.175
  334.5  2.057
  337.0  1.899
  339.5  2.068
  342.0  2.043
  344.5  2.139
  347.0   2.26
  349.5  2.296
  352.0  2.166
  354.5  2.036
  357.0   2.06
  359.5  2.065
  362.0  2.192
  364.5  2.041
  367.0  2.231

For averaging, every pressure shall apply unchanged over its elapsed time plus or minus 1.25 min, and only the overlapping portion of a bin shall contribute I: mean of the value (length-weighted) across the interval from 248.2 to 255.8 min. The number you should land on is 2.12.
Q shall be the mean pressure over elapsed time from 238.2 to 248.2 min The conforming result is 2.07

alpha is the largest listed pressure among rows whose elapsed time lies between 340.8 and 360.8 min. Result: 2.296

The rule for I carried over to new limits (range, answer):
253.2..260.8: 1.99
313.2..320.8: 2.03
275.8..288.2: 1.82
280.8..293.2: 1.9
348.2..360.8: 2.13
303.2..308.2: 2.16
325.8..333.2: 2.08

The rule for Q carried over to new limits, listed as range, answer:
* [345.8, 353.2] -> 2.24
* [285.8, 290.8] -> 1.91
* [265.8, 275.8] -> 1.74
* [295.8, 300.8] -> 1.97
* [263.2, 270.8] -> 1.86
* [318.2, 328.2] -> 2.04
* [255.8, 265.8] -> 1.91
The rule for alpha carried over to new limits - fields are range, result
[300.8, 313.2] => 2.178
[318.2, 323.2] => 2.147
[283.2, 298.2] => 1.988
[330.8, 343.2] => 2.175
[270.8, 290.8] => 1.958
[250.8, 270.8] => 2.233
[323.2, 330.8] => 2.138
